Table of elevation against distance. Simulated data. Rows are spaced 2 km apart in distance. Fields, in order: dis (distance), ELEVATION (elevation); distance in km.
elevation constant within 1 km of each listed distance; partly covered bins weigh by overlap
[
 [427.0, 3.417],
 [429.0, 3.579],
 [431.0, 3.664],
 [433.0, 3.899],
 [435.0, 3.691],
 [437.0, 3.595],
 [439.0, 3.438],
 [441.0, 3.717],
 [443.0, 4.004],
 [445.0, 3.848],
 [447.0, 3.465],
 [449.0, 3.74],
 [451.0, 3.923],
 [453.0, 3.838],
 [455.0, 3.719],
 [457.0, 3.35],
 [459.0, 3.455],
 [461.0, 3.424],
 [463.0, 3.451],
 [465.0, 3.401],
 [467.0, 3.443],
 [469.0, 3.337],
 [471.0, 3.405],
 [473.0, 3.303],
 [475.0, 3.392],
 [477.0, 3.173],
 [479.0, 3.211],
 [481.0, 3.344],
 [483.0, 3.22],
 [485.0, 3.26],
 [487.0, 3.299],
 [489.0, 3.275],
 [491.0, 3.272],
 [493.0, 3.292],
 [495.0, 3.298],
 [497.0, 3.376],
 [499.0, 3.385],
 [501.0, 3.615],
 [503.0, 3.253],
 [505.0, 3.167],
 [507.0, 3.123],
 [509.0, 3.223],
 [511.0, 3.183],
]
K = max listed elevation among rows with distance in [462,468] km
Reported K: 3.451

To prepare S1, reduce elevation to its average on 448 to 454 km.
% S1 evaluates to 3.83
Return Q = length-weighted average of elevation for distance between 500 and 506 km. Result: 3.35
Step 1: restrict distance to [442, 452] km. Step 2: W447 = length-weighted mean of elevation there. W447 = 3.8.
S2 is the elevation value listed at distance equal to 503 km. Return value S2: 3.253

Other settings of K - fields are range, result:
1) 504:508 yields 3.167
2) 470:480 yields 3.405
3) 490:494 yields 3.292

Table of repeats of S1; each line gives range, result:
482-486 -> 3.24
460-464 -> 3.44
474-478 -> 3.28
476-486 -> 3.24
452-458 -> 3.64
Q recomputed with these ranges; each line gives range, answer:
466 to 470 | 3.39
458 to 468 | 3.43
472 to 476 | 3.35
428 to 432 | 3.62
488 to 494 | 3.28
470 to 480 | 3.3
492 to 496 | 3.29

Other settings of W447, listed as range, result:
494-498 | 3.34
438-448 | 3.69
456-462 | 3.41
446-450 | 3.6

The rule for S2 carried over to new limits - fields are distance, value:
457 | 3.35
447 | 3.465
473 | 3.303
